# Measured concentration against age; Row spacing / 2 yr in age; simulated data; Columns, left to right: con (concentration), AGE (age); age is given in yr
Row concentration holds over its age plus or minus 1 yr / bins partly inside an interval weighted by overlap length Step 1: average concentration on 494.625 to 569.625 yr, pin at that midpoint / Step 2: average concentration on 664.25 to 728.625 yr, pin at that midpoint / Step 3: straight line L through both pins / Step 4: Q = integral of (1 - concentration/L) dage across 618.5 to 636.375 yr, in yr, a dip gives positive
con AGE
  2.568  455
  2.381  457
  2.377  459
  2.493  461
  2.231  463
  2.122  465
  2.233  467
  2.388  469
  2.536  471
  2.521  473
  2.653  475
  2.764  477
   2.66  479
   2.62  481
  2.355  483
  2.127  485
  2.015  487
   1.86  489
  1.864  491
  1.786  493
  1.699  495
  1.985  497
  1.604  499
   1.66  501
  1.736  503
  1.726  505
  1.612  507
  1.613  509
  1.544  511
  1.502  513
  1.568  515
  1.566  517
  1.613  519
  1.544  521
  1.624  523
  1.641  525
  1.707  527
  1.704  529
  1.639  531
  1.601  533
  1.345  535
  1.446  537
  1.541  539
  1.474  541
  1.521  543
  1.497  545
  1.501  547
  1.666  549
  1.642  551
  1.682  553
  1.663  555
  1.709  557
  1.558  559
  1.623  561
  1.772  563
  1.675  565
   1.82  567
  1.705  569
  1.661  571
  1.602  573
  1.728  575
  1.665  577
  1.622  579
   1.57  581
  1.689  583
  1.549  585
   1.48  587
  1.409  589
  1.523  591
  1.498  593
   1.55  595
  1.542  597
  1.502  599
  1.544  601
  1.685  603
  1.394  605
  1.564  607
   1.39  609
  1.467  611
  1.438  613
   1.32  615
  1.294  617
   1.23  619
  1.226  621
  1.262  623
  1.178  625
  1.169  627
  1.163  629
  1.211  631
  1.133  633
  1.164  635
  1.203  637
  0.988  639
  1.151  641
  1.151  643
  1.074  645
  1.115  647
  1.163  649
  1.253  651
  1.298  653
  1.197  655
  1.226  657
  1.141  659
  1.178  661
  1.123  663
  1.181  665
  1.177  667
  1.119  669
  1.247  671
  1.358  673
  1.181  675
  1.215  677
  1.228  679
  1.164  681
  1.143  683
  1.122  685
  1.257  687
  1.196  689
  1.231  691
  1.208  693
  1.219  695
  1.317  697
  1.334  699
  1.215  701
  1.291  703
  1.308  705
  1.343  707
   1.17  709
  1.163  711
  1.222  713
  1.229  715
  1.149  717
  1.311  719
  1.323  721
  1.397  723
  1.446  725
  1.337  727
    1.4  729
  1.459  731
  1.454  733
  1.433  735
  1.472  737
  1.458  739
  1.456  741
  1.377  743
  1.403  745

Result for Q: 2.70 yr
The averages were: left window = 1.62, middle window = 1.19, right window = 1.25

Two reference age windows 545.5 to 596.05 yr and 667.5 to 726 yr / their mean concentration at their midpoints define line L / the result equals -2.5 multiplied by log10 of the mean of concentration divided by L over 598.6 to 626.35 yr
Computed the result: 0.08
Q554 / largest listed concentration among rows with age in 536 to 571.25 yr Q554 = 1.82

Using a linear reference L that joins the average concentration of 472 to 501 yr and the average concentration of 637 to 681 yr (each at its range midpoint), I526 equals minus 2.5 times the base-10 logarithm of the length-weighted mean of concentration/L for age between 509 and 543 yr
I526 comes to 0.23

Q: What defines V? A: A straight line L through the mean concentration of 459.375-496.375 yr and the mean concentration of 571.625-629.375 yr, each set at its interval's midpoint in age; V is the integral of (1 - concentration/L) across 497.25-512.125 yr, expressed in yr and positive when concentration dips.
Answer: 3.1 yr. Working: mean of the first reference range 2.27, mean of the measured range 1.66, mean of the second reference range 1.46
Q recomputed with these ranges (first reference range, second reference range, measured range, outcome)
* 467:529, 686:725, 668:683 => 1.6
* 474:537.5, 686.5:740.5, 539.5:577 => 1.3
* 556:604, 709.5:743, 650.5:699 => 7.9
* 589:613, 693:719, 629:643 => 2.7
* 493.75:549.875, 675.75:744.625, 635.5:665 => 4.9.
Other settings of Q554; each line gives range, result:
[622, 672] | 1.298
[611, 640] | 1.467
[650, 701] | 1.358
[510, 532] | 1.707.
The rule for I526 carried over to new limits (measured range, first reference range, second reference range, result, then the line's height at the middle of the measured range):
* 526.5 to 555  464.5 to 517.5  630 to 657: 0.11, 1.74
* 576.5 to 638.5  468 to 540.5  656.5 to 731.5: 0.10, 1.53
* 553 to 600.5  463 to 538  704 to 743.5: 0.06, 1.71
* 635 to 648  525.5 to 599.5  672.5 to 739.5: 0.26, 1.43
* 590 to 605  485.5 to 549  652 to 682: -0.10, 1.41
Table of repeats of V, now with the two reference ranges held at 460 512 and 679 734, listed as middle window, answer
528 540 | 2.3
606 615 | 1.0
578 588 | 0.9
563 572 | 0.3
